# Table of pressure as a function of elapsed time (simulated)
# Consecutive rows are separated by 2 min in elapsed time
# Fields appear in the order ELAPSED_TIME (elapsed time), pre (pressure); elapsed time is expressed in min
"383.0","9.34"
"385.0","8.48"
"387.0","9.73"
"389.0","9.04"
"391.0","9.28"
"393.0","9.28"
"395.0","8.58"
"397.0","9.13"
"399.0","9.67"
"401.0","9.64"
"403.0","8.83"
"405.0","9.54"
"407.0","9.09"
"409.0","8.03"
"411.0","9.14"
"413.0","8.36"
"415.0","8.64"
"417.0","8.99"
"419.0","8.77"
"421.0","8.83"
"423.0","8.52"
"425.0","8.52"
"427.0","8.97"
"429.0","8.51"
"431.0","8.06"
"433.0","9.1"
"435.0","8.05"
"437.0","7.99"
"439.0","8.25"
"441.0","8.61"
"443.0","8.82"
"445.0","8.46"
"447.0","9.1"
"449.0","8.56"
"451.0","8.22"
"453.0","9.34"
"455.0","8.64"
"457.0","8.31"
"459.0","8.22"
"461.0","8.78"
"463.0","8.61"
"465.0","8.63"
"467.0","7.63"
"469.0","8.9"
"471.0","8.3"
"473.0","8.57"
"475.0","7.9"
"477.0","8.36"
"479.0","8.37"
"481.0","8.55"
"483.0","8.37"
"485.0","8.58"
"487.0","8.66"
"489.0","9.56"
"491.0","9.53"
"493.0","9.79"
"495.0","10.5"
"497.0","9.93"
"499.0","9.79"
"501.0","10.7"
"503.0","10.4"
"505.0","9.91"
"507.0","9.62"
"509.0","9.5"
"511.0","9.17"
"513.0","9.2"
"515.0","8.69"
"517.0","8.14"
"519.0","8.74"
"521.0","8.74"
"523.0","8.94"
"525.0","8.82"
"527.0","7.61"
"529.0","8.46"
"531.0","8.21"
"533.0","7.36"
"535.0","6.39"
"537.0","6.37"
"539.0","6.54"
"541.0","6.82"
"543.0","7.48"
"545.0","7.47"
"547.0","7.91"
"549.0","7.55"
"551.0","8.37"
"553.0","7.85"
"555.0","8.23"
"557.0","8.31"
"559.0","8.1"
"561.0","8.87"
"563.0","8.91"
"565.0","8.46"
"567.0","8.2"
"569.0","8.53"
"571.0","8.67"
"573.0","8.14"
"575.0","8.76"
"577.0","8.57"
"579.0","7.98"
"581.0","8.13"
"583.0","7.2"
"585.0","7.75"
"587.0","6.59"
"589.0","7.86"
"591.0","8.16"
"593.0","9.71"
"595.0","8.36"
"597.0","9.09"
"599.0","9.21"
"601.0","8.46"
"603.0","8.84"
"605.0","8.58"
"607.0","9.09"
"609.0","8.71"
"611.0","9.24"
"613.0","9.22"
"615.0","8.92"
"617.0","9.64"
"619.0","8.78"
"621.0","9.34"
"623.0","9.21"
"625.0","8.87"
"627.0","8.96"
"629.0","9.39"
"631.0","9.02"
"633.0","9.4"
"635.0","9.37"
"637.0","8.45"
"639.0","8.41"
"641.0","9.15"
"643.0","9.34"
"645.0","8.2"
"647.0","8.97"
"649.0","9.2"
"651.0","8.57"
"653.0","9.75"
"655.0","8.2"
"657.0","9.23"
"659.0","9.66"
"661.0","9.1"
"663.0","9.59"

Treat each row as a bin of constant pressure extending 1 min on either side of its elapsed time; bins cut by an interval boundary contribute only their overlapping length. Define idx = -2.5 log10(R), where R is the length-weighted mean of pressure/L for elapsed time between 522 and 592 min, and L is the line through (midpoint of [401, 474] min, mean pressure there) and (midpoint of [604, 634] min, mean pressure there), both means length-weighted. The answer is 0.13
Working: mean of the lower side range 8.62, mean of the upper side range 9.09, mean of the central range 7.93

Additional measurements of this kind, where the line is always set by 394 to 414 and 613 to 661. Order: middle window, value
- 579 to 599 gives 0.11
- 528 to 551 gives 0.22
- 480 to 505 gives -0.06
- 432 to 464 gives 0.05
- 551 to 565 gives 0.08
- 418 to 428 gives 0.03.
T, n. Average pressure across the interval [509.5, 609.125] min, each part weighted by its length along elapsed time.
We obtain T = 8.21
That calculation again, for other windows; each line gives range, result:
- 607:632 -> 9.11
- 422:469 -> 8.53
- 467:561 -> 8.54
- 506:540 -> 8.26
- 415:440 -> 8.55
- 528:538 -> 7.36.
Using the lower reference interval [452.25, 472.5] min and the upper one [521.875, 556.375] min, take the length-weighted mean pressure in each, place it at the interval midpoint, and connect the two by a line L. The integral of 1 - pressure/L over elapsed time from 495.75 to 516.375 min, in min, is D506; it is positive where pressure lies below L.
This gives -4.16 min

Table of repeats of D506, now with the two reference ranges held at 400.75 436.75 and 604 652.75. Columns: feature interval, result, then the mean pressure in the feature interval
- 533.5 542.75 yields 2.33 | 6.65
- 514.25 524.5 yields 0.24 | 8.66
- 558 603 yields 2.94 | 8.36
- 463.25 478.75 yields 0.79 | 8.34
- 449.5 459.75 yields 0.25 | 8.55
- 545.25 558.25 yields 1.32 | 8.01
